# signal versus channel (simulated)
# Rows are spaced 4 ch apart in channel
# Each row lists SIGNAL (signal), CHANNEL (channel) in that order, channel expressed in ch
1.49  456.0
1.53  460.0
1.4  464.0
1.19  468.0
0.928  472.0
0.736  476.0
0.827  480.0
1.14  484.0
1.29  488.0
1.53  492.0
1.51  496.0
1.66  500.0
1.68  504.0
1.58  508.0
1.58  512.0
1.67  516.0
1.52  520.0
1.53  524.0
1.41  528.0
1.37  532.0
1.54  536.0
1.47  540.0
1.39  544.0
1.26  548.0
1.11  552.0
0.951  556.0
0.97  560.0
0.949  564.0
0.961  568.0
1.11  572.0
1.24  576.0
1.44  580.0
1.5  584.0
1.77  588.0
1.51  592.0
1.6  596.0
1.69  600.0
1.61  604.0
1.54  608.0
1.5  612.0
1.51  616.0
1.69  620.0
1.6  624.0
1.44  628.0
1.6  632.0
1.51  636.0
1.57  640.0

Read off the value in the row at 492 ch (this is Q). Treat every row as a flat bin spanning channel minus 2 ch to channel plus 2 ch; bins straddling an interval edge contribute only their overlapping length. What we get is 1.53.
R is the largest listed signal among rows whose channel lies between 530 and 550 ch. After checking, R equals 1.54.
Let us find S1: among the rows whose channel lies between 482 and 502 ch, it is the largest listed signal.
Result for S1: 1.66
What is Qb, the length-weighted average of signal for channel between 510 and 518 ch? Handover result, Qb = 1.62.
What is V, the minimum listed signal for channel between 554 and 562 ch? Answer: 0.951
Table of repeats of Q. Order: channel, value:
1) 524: 1.53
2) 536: 1.54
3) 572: 1.11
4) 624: 1.6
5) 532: 1.37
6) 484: 1.14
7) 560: 0.97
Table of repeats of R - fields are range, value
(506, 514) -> 1.58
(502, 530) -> 1.68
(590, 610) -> 1.69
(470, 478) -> 0.928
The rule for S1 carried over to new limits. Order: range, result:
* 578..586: 1.5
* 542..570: 1.39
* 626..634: 1.6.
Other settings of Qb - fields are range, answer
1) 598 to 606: 1.65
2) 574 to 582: 1.34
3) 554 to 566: 0.957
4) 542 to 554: 1.25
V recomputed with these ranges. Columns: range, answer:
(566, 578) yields 0.961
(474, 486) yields 0.736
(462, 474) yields 0.928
